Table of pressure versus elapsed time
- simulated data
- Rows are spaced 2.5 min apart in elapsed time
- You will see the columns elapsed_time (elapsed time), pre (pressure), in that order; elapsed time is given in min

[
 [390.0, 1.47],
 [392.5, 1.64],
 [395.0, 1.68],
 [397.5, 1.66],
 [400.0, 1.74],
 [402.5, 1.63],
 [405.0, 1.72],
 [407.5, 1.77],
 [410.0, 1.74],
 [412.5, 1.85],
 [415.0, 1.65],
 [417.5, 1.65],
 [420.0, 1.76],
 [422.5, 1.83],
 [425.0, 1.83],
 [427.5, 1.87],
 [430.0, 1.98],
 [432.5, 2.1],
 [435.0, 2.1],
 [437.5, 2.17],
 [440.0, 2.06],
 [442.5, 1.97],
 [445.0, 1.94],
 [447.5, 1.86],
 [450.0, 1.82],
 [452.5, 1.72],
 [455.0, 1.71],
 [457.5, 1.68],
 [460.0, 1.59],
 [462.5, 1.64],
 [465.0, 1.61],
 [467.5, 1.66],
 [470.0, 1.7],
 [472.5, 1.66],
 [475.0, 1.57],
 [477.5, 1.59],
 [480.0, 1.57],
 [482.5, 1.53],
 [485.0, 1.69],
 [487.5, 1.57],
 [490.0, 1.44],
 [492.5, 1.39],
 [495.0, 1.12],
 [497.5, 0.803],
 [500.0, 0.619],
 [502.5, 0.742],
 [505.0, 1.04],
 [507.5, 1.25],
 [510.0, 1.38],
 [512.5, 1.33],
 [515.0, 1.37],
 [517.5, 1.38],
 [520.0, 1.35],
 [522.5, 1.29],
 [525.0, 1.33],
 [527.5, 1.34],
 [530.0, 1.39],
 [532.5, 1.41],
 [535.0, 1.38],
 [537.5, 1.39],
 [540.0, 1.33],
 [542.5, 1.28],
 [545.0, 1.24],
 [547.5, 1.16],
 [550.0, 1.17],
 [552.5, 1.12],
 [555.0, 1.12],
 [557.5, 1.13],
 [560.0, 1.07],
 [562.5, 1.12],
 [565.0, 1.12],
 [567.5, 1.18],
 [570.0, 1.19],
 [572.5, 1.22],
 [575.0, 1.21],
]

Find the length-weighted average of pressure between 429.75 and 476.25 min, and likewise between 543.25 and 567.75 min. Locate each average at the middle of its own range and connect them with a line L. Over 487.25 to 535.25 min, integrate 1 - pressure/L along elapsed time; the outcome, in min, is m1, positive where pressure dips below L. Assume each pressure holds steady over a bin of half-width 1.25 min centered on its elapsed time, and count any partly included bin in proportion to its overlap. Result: 6.2 min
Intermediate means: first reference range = 1.81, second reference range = 1.14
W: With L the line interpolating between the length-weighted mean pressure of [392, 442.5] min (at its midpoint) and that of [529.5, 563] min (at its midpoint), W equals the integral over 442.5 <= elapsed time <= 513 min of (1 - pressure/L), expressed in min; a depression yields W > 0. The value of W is 3.6 min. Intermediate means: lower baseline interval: 1.83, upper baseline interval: 1.24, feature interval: 1.48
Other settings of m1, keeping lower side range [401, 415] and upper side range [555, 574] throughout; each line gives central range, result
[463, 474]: -1.1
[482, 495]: -0.5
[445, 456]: -1.6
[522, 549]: -1.4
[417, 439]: -3.7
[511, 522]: -0.2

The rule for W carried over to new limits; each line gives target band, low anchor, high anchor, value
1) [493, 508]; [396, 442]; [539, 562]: 5.2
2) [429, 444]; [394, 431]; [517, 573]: -3.6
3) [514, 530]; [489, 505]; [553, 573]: -4.3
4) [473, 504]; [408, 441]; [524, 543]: 5.4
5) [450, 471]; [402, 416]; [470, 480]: -0.4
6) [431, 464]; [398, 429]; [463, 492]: -4.0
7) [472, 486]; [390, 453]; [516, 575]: -0.4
